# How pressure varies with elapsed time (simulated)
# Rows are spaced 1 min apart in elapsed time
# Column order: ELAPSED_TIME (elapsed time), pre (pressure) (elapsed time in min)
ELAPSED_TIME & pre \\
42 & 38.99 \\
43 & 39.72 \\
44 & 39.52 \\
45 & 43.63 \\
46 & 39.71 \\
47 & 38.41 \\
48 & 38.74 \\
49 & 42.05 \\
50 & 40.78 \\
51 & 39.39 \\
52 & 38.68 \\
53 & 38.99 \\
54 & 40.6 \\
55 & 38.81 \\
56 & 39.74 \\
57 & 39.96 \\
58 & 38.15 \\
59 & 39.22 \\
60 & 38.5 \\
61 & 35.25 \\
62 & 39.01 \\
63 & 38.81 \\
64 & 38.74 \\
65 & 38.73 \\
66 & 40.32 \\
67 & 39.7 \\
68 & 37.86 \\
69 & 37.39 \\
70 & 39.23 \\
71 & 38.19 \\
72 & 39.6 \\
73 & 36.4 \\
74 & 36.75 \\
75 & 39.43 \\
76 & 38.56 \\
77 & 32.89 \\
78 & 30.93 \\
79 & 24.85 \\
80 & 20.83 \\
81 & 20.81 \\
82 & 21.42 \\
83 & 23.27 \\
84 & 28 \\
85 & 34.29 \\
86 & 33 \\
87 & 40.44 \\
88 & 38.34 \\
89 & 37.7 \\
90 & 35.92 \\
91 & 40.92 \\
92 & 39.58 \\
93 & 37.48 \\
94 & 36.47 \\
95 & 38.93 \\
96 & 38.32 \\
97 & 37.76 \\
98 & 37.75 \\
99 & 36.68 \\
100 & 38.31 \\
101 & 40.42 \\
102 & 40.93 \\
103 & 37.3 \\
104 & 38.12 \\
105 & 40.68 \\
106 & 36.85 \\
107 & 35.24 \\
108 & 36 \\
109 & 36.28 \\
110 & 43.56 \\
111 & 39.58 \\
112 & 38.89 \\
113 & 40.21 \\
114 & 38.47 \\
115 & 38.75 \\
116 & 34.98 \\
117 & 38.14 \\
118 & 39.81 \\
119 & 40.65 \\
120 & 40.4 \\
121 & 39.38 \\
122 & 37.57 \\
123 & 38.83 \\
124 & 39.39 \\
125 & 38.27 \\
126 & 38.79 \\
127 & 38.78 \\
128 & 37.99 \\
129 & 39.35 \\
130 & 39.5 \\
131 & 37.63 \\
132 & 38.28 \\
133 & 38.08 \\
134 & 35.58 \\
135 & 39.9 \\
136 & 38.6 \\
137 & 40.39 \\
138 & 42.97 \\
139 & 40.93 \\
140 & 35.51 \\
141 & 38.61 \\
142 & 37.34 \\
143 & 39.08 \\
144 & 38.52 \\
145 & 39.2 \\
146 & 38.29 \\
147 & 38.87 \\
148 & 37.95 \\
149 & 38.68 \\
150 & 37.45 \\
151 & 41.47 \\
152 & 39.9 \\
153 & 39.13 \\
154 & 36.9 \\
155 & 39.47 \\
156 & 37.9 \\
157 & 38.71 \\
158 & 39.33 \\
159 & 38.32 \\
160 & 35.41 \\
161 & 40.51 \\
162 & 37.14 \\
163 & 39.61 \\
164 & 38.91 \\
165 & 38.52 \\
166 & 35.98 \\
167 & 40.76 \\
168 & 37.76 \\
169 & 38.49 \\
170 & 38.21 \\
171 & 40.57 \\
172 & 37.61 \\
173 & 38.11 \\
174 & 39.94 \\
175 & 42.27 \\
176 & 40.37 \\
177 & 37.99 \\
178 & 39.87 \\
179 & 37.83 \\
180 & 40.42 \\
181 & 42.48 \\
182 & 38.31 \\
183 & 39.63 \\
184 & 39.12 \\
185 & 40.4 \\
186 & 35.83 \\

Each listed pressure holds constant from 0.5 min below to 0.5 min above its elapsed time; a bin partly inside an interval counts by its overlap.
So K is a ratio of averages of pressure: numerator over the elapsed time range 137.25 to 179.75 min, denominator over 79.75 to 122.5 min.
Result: 1.06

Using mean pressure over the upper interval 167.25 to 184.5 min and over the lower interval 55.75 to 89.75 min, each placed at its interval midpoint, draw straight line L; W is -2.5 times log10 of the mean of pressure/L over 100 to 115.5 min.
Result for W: -0.06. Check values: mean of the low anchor 35.2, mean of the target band 38.7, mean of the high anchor 39.4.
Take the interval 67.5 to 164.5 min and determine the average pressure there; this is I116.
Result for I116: 37.4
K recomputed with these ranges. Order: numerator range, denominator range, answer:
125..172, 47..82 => 1.05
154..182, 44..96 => 1.06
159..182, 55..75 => 1.01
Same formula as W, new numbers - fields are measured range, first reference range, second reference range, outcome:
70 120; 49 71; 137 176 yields 0.080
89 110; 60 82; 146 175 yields -0.053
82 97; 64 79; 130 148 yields 0.063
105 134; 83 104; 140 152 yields -0.020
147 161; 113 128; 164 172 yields 0.001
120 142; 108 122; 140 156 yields 0.001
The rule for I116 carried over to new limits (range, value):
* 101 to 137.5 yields 38.7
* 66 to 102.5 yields 35.3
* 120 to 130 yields 38.8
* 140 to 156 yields 38.6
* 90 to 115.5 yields 38.5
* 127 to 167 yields 38.6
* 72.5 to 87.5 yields 30.8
